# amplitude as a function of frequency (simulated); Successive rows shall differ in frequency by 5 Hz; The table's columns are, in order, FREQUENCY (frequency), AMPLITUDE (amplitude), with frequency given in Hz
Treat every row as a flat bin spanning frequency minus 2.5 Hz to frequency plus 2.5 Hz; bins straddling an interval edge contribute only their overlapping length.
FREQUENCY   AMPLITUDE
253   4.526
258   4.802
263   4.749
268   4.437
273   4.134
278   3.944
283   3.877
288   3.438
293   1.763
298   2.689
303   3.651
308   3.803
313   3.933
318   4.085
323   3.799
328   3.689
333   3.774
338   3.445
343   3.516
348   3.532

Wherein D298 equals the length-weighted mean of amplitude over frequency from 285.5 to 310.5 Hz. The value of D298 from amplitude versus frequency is 3.07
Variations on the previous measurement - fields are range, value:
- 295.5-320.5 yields 3.63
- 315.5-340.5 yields 3.76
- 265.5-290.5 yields 3.97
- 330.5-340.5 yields 3.61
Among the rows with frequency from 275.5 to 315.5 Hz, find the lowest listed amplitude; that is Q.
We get 1.763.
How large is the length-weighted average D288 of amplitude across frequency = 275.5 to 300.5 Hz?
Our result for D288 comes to 3.14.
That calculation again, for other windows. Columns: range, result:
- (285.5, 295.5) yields 2.6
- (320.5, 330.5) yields 3.74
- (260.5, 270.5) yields 4.59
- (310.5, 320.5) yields 4.01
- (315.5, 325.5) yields 3.94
